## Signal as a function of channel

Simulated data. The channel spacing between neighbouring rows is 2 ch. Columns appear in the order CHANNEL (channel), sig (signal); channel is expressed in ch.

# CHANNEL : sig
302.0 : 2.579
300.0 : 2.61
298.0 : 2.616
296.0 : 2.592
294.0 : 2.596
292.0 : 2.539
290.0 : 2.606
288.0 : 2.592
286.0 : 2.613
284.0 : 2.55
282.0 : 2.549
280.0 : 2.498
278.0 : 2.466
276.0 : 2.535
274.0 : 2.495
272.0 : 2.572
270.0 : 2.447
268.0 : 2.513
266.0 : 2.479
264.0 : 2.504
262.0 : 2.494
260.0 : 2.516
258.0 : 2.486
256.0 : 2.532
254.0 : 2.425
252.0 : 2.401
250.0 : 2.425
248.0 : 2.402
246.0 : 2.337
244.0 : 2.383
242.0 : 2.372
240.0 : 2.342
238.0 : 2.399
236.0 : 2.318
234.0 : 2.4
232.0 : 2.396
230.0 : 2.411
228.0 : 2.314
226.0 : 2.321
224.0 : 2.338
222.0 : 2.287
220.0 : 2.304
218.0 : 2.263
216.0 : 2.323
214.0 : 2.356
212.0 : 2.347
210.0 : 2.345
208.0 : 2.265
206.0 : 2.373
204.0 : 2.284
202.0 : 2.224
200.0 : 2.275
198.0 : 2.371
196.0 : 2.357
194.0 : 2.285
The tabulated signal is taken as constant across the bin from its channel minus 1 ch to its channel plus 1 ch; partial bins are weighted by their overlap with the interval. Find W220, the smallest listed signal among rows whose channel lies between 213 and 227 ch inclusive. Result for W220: 2.263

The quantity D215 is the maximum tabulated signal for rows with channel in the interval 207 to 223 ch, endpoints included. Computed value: 2.356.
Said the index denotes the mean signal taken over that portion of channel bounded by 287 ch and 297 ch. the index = 2.58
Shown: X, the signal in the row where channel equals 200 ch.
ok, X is 2.275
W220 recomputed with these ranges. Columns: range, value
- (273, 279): 2.466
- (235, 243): 2.318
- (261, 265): 2.494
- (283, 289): 2.55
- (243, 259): 2.337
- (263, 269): 2.479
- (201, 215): 2.224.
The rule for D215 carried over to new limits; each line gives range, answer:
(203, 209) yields 2.373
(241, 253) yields 2.425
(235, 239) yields 2.399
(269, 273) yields 2.572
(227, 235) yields 2.411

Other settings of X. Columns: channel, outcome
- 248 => 2.402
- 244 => 2.383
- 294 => 2.596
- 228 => 2.314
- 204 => 2.284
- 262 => 2.494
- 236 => 2.318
